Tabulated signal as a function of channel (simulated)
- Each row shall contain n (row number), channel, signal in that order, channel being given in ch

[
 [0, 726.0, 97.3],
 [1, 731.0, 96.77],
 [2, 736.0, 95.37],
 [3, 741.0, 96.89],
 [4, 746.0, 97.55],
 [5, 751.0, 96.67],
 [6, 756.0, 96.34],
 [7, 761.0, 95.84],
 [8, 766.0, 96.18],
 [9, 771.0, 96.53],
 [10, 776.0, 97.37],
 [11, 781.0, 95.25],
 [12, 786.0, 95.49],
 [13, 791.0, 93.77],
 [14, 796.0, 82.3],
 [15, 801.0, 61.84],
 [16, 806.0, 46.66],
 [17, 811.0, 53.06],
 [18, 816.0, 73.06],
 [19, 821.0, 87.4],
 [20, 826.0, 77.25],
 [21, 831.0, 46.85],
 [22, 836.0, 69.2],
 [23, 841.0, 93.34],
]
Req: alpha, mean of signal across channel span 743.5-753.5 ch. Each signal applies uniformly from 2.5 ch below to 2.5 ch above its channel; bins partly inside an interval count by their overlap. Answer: 97.1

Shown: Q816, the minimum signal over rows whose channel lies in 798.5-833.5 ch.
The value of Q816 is 46.66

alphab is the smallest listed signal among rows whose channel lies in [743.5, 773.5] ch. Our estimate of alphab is 95.84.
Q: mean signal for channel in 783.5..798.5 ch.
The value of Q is 90.5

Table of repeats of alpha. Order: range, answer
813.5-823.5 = 80.2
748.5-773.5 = 96.3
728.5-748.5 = 96.6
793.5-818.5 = 63.4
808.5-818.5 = 63.1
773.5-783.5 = 96.3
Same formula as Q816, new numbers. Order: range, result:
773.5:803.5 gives 61.84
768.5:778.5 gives 96.53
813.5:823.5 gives 73.06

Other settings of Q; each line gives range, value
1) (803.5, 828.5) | 67.5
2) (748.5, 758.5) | 96.5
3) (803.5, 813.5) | 49.9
